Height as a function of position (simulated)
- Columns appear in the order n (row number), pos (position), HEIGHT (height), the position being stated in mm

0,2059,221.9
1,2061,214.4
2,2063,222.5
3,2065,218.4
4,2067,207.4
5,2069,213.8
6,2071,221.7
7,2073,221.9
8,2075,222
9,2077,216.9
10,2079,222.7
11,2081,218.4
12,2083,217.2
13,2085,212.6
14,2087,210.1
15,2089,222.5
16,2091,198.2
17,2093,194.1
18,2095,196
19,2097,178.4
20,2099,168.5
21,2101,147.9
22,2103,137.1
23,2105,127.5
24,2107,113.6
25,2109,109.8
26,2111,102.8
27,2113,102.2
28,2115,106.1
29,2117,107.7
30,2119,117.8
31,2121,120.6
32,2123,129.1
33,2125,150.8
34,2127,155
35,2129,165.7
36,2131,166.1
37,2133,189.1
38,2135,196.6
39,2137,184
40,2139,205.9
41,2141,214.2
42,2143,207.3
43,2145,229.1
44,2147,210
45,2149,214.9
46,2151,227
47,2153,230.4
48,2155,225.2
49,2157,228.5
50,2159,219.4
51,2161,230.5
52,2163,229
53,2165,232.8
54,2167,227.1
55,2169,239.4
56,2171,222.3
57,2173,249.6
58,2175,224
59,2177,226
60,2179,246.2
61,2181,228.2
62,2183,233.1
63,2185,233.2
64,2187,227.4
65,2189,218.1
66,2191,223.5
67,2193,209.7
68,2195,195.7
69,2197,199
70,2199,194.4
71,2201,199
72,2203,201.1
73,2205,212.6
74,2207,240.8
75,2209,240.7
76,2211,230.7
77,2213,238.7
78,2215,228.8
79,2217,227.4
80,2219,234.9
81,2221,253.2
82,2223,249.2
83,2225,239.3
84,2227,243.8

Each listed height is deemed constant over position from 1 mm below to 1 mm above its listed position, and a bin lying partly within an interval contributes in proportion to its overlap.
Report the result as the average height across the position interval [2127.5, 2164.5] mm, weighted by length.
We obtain 209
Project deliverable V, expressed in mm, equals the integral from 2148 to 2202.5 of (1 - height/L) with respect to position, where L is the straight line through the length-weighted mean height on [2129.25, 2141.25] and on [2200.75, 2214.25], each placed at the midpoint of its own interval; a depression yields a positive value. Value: -3.83 mm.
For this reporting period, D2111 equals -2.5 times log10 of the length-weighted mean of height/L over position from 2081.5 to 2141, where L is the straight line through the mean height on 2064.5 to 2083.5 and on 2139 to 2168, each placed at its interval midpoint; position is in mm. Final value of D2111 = 0.34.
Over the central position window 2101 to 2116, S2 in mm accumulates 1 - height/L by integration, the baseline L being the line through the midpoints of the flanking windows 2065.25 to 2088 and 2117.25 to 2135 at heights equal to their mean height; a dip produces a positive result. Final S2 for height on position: 5.0 mm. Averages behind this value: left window 217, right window 150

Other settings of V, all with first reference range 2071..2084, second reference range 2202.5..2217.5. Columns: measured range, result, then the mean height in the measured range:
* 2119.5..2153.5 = 5.70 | 186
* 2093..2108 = 4.47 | 155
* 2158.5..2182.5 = -0.59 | 231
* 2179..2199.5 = 0.80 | 218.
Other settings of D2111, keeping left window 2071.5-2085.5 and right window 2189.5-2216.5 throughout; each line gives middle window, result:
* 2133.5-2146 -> 0.06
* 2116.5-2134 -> 0.44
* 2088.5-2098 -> 0.12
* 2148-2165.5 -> -0.04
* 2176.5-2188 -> -0.07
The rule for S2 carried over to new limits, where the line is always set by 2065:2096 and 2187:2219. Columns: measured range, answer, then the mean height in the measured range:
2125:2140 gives 2.58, 178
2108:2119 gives 5.52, 107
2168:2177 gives -0.66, 233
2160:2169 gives -0.59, 231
